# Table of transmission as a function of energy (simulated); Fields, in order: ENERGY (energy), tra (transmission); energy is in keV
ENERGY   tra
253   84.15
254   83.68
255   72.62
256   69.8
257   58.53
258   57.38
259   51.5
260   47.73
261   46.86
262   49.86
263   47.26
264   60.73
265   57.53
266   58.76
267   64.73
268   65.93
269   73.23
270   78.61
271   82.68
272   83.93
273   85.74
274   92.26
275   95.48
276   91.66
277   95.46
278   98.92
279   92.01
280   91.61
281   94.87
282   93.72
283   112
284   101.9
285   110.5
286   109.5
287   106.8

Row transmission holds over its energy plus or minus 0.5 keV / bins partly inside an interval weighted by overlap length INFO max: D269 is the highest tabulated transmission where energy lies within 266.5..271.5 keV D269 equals 82.68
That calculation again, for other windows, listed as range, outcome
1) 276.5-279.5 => 98.92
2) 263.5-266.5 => 60.73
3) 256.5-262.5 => 58.53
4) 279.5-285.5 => 112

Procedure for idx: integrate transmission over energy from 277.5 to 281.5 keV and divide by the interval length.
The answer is 94.4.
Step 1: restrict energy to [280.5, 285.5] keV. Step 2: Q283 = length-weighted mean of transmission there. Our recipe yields 103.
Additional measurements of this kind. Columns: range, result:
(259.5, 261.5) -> 47.3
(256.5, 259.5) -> 55.8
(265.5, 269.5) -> 65.7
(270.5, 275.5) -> 88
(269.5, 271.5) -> 80.6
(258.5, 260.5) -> 49.6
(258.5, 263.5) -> 48.6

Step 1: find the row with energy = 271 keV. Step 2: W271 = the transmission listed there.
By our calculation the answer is 82.68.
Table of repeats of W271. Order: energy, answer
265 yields 57.53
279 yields 92.01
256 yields 69.8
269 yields 73.23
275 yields 95.48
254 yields 83.68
